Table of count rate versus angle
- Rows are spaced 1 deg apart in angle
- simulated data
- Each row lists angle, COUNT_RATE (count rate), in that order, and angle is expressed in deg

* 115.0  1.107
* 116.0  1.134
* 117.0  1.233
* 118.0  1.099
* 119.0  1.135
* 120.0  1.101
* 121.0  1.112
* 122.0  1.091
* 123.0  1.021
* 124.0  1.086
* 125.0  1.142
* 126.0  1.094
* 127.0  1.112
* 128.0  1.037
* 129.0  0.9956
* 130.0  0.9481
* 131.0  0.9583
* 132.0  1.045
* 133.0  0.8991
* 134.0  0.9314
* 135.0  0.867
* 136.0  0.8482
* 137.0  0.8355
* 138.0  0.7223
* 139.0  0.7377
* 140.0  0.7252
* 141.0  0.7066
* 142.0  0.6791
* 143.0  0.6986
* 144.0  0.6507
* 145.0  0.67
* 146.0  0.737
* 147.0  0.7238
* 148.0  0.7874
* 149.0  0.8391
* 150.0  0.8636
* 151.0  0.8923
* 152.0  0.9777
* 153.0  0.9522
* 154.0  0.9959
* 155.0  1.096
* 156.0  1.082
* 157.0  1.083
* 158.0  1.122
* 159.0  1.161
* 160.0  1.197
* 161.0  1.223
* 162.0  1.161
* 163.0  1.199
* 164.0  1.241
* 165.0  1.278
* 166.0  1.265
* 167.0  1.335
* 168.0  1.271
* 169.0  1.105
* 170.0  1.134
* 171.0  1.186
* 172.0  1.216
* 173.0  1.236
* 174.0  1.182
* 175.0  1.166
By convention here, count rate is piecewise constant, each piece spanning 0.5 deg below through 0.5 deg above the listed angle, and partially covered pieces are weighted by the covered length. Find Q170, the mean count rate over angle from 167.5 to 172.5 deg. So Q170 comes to 1.18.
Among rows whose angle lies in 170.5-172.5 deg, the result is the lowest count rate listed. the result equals 1.186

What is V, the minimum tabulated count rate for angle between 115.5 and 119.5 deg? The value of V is 1.099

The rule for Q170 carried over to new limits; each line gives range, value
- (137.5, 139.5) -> 0.73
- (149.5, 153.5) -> 0.921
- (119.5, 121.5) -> 1.11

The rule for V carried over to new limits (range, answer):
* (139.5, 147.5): 0.6507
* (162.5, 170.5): 1.105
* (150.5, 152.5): 0.8923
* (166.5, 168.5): 1.271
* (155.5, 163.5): 1.082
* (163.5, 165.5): 1.241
